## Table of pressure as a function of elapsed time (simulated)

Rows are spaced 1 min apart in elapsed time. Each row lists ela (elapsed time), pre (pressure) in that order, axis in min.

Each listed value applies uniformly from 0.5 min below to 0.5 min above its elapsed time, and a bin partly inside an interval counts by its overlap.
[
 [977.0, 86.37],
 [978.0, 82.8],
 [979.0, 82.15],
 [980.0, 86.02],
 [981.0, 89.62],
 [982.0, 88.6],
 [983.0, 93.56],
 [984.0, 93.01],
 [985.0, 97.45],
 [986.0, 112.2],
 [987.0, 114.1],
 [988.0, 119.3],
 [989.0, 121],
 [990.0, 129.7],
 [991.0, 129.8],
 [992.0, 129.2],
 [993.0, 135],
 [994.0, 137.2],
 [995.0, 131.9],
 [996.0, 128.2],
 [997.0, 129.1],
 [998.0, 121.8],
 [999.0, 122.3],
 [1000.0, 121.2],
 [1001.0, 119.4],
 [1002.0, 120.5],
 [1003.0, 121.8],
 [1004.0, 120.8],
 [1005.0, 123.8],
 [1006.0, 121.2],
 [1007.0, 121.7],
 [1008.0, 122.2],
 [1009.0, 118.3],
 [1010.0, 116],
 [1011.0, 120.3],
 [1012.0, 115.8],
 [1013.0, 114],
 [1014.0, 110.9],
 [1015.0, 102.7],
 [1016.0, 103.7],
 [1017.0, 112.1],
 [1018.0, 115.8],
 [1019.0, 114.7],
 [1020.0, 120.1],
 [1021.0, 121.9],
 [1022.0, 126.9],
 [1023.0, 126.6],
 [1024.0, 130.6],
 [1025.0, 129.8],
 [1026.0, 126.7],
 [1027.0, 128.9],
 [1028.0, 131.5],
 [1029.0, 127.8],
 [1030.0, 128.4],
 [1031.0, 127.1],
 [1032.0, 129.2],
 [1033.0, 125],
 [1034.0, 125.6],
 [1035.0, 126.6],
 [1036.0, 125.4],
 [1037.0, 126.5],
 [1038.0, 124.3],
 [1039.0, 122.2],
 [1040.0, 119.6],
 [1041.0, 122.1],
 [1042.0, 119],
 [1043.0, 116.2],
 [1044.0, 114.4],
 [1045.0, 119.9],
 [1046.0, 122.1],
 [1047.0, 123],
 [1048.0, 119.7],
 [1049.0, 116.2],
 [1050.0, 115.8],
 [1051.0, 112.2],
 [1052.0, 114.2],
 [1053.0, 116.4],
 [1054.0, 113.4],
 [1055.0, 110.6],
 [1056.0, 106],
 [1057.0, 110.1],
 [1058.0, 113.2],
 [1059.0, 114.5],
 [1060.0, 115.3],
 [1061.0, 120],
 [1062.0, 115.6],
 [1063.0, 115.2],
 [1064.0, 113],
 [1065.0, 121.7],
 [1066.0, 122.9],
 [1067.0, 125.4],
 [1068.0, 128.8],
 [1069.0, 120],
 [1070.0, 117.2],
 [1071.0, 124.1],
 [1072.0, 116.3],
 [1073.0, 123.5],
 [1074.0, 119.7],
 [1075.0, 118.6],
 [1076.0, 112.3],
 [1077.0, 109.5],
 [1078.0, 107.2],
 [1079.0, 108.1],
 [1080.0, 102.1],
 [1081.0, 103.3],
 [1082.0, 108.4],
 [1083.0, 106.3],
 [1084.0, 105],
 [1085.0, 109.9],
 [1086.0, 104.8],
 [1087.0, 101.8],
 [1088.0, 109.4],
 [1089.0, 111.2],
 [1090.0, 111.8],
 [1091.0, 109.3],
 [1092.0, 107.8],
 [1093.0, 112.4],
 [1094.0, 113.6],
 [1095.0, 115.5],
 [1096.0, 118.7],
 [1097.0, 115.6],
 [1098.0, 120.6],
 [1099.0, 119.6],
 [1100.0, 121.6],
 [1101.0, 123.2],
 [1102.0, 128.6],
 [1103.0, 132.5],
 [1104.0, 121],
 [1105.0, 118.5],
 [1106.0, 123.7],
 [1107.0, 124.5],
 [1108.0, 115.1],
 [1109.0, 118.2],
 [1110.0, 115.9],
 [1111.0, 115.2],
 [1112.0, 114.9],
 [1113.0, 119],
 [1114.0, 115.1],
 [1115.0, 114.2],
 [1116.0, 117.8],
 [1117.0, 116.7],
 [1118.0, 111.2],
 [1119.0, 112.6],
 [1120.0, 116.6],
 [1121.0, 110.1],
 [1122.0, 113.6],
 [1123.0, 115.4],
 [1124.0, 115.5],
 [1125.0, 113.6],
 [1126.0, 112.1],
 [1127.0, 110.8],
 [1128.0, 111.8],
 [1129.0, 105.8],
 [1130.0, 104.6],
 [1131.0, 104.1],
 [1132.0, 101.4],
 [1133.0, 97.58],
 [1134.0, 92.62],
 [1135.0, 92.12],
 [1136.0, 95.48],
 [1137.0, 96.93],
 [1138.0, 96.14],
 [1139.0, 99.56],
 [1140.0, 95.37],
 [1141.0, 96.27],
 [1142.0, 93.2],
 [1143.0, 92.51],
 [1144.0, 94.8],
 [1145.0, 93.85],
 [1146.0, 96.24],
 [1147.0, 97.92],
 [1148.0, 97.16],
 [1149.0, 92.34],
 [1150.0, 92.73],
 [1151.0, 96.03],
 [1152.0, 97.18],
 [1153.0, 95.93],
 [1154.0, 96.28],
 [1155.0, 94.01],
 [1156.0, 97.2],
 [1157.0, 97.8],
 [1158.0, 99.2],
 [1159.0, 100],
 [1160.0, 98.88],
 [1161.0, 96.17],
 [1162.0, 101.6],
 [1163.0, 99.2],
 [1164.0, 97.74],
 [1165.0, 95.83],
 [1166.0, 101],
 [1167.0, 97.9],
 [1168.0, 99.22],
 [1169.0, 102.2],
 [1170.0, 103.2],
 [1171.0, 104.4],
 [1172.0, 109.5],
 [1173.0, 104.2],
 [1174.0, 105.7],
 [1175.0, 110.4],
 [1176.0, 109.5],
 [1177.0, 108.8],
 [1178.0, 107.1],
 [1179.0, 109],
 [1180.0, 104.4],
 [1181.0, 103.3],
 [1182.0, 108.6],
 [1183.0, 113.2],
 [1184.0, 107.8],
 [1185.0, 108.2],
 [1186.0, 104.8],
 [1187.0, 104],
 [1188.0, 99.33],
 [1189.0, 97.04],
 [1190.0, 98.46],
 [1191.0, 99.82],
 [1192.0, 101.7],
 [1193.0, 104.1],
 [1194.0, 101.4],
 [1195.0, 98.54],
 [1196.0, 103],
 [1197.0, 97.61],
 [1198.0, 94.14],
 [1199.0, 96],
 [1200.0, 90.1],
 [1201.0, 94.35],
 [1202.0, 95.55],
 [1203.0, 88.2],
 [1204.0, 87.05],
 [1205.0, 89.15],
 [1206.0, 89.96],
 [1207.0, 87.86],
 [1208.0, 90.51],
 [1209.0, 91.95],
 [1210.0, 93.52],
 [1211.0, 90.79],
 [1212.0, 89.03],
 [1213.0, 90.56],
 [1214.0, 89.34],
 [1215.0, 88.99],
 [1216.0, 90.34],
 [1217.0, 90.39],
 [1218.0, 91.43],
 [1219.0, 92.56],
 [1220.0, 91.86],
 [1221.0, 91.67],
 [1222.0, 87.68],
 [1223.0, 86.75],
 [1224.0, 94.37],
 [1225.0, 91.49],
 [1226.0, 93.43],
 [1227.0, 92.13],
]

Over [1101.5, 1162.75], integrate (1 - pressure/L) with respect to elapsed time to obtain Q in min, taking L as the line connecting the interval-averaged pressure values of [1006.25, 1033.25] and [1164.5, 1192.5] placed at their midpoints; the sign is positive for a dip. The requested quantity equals 2.0 min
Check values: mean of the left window 121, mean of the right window 104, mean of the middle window 106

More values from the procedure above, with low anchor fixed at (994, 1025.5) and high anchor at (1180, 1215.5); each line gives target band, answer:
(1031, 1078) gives -1.6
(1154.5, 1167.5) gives 0.4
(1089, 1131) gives -3.1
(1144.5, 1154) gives 0.7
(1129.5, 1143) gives 1.0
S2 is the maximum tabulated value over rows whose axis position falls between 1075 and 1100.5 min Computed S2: 121.6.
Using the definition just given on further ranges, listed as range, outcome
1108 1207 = 119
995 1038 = 131.9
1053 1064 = 120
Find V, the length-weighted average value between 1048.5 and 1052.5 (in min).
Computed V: 115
